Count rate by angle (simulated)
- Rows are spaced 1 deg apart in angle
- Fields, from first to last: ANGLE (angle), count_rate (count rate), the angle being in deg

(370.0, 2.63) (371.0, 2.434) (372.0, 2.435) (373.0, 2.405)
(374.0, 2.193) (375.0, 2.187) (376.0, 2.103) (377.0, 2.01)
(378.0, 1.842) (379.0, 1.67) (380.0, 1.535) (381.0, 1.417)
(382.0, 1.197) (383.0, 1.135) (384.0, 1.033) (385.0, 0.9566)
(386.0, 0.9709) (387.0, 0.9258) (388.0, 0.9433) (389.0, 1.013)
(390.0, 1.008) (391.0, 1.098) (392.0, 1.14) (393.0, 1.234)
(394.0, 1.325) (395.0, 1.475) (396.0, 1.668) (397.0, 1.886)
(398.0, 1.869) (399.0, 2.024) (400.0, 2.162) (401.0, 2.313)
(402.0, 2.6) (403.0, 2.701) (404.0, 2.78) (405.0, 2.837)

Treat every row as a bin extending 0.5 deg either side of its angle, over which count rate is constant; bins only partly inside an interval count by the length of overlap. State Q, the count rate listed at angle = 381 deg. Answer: 1.417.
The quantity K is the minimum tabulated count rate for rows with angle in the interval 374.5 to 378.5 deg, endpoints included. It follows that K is 1.842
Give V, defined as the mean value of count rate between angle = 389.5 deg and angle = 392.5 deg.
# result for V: 1.08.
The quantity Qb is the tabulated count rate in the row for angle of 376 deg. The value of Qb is 2.103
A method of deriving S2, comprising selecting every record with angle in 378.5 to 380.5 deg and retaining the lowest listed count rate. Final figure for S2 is 1.535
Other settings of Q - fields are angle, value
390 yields 1.008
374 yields 2.193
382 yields 1.197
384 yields 1.033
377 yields 2.01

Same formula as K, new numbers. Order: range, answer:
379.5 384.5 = 1.033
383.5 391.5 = 0.9258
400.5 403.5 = 2.313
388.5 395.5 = 1.008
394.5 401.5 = 1.475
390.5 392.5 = 1.098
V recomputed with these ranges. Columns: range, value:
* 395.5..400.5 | 1.92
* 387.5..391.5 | 1.02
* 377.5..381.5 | 1.62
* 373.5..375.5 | 2.19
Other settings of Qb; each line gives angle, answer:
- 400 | 2.162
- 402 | 2.6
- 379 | 1.67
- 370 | 2.63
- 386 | 0.9709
